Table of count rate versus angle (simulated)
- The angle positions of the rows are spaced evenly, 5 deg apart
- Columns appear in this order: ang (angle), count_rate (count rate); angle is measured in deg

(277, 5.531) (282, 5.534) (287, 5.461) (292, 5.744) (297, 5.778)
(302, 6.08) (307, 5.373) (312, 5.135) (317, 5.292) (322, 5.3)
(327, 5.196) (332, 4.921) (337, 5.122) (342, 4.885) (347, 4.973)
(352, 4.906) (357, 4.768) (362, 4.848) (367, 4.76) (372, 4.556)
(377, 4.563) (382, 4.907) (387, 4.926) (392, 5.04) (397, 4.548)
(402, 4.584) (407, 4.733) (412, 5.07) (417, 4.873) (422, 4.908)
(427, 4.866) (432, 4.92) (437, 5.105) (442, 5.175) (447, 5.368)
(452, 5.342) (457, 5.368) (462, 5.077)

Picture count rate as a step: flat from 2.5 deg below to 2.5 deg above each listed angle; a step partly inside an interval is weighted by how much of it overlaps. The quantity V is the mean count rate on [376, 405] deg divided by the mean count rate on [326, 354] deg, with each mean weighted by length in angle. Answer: 0.96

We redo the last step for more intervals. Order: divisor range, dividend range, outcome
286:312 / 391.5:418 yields 0.85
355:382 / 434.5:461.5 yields 1.11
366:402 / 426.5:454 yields 1.08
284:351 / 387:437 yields 0.91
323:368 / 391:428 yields 0.97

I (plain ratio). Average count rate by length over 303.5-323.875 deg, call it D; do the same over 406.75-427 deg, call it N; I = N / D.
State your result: 0.9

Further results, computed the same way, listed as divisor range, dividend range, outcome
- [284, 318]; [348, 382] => 0.86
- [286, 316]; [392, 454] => 0.89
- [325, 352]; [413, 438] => 0.99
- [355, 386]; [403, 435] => 1.03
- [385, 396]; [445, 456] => 1.09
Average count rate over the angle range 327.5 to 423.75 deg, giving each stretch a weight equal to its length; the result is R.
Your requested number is 4.84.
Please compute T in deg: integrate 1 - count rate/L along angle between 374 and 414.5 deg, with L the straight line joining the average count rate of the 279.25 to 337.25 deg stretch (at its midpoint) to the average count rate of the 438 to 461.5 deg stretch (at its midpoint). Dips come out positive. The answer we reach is 4.1 deg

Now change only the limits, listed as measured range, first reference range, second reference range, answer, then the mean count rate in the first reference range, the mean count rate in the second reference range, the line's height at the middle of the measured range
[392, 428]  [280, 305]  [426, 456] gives 3.1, 5.72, 5.15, 5.27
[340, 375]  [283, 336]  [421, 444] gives 3.0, 5.42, 5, 5.26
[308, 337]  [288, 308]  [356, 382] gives 1.2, 5.75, 4.72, 5.39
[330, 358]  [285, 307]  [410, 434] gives 2.5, 5.73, 4.92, 5.42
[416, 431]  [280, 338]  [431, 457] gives 1.0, 5.42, 5.21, 5.25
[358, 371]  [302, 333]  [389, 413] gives 0.6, 5.29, 4.78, 5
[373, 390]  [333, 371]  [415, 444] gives 0.5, 4.88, 4.97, 4.92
